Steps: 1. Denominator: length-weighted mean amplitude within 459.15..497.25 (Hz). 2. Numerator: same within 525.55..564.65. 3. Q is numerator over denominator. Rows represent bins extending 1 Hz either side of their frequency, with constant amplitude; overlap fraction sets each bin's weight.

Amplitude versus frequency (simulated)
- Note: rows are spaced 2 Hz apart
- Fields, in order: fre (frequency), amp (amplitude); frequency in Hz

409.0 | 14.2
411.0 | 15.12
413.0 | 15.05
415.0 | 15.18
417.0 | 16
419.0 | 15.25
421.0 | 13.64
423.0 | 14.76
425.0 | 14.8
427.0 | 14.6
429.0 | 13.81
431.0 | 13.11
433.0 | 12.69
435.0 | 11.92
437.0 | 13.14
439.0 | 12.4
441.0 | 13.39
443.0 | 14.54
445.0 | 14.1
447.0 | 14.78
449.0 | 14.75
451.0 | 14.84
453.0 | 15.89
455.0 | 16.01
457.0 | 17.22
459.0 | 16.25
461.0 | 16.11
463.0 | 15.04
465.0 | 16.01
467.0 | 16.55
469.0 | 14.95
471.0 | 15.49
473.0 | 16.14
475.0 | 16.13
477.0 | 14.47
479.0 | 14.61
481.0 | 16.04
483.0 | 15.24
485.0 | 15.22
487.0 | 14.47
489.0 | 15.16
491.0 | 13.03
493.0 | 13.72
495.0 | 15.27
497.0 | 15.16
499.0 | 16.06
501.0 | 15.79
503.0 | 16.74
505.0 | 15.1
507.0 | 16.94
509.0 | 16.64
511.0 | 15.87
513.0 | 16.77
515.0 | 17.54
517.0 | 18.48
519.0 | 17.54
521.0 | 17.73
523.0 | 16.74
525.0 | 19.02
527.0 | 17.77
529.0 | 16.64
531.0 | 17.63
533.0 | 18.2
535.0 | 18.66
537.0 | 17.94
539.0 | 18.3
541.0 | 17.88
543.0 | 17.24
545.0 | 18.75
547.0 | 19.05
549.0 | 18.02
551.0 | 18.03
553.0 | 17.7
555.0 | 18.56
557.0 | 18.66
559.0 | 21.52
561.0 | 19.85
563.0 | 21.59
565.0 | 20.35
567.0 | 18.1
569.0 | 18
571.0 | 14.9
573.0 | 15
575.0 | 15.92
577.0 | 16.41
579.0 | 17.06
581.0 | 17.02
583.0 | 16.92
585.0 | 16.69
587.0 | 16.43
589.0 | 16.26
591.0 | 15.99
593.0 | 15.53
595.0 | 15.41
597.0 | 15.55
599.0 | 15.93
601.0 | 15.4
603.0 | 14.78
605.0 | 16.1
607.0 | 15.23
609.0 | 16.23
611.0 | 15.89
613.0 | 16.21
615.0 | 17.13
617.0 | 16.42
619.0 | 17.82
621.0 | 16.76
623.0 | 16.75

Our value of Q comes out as 1.2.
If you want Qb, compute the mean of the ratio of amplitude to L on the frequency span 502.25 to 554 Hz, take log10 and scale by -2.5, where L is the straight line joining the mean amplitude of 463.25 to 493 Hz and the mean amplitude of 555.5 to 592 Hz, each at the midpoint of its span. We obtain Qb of -0.07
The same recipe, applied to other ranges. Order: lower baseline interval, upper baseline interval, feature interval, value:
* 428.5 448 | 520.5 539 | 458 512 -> 0.01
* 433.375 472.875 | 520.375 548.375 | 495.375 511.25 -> 0.05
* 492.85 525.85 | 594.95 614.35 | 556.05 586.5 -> -0.12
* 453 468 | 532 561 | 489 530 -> 0.07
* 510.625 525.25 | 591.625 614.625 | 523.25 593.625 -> -0.07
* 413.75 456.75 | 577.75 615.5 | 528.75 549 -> -0.17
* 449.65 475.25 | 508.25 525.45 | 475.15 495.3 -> 0.12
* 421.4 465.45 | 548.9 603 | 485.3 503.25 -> 0.04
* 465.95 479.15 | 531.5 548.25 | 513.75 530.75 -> -0.01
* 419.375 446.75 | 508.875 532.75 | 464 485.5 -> -0.01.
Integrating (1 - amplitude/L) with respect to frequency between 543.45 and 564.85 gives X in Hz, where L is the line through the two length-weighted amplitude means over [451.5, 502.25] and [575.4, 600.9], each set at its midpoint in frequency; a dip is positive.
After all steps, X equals -4.3 Hz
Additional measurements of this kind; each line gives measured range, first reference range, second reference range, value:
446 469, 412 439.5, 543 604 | -1.5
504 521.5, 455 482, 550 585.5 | -0.2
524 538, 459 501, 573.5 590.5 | -1.8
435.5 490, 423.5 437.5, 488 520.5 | -1.9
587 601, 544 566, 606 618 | 1.1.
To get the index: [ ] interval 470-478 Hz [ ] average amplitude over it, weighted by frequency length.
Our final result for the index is 15.6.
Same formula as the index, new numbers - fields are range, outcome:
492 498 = 14.7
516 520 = 18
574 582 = 16.6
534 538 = 18.3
